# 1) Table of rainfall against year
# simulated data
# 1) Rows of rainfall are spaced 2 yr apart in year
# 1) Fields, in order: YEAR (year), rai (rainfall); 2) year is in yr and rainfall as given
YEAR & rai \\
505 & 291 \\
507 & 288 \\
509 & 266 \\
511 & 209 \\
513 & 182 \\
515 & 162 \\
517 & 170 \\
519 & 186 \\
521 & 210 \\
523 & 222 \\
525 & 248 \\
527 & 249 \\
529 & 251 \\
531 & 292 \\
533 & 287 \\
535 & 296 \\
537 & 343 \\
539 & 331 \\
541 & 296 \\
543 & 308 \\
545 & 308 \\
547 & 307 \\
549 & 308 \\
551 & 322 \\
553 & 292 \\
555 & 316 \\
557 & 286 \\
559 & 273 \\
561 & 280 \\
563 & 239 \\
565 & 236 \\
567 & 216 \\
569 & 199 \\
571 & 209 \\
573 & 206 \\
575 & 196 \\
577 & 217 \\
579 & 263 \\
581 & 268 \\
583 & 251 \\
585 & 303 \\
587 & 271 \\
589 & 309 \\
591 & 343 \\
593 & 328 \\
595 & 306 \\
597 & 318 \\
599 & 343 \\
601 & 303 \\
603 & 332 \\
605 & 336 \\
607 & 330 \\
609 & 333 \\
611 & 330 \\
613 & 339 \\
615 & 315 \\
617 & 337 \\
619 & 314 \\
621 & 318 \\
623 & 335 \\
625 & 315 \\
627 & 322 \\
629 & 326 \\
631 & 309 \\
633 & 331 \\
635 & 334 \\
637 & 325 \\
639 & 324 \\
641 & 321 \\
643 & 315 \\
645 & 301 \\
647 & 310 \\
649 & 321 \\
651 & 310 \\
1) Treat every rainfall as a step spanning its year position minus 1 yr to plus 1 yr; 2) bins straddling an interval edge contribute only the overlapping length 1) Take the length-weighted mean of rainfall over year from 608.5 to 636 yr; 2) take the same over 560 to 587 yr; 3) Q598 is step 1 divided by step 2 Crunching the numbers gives 1.37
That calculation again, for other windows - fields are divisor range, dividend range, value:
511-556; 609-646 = 1.21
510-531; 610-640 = 1.53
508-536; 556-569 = 1.09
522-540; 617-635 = 1.15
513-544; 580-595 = 1.17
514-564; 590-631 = 1.20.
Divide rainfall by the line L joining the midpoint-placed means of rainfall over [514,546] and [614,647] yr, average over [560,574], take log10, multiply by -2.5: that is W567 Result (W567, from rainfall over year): 0.24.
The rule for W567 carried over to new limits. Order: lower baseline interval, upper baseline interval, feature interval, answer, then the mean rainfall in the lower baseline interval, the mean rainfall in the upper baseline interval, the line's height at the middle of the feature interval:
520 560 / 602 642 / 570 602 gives 0.12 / 287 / 326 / 309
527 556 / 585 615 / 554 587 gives 0.25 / 302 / 322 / 312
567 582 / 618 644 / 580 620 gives -0.18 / 222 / 322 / 267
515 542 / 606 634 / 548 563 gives -0.06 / 256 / 325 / 277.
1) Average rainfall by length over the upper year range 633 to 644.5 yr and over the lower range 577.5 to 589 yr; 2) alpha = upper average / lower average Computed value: 1.19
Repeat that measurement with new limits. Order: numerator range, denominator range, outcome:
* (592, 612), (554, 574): 1.32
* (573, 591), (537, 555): 0.84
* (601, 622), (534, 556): 1.05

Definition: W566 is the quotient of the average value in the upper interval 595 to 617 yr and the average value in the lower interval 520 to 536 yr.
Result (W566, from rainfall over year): 1.3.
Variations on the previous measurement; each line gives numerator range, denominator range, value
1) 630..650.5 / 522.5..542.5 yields 1.12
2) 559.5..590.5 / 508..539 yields 1.02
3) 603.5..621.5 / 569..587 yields 1.38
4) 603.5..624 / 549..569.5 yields 1.22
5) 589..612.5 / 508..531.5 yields 1.49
